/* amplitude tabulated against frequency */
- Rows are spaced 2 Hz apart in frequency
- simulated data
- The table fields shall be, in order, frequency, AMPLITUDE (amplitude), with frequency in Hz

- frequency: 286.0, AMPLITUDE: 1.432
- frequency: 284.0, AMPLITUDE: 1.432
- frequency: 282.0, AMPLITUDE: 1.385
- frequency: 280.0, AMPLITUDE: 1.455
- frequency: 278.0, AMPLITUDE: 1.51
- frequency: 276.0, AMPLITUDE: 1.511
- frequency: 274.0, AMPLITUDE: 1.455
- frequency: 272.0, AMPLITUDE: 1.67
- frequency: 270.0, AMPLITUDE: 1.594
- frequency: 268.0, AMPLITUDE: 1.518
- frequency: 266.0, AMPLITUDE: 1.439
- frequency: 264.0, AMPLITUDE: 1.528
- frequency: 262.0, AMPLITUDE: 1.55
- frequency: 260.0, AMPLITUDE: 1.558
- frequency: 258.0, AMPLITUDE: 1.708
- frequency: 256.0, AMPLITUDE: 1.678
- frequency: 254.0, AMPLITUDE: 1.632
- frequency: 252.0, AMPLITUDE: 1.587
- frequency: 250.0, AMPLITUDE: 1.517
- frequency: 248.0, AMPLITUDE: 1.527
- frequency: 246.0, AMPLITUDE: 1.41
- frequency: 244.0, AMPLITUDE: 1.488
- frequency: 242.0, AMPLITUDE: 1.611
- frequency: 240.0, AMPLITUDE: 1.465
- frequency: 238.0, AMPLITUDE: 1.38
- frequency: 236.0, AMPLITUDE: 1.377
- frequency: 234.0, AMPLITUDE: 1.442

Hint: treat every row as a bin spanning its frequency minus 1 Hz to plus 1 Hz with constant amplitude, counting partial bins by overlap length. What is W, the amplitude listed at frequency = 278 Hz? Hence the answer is 1.51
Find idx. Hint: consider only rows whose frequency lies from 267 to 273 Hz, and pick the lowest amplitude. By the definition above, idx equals 1.518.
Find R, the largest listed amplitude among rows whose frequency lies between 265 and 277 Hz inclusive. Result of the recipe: 1.67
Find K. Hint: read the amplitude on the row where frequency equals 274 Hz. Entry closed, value 1.455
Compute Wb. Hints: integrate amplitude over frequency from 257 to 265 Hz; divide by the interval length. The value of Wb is 1.59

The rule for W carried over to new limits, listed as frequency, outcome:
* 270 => 1.594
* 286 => 1.432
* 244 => 1.488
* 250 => 1.517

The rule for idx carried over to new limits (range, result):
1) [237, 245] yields 1.38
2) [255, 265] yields 1.528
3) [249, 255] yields 1.517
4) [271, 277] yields 1.455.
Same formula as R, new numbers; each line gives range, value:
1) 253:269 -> 1.708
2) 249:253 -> 1.587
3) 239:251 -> 1.611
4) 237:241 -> 1.465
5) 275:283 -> 1.511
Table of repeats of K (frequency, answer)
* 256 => 1.678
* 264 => 1.528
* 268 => 1.518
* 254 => 1.632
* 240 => 1.465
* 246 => 1.41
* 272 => 1.67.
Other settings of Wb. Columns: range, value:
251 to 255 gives 1.61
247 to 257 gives 1.59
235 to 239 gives 1.38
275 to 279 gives 1.51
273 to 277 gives 1.48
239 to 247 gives 1.49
